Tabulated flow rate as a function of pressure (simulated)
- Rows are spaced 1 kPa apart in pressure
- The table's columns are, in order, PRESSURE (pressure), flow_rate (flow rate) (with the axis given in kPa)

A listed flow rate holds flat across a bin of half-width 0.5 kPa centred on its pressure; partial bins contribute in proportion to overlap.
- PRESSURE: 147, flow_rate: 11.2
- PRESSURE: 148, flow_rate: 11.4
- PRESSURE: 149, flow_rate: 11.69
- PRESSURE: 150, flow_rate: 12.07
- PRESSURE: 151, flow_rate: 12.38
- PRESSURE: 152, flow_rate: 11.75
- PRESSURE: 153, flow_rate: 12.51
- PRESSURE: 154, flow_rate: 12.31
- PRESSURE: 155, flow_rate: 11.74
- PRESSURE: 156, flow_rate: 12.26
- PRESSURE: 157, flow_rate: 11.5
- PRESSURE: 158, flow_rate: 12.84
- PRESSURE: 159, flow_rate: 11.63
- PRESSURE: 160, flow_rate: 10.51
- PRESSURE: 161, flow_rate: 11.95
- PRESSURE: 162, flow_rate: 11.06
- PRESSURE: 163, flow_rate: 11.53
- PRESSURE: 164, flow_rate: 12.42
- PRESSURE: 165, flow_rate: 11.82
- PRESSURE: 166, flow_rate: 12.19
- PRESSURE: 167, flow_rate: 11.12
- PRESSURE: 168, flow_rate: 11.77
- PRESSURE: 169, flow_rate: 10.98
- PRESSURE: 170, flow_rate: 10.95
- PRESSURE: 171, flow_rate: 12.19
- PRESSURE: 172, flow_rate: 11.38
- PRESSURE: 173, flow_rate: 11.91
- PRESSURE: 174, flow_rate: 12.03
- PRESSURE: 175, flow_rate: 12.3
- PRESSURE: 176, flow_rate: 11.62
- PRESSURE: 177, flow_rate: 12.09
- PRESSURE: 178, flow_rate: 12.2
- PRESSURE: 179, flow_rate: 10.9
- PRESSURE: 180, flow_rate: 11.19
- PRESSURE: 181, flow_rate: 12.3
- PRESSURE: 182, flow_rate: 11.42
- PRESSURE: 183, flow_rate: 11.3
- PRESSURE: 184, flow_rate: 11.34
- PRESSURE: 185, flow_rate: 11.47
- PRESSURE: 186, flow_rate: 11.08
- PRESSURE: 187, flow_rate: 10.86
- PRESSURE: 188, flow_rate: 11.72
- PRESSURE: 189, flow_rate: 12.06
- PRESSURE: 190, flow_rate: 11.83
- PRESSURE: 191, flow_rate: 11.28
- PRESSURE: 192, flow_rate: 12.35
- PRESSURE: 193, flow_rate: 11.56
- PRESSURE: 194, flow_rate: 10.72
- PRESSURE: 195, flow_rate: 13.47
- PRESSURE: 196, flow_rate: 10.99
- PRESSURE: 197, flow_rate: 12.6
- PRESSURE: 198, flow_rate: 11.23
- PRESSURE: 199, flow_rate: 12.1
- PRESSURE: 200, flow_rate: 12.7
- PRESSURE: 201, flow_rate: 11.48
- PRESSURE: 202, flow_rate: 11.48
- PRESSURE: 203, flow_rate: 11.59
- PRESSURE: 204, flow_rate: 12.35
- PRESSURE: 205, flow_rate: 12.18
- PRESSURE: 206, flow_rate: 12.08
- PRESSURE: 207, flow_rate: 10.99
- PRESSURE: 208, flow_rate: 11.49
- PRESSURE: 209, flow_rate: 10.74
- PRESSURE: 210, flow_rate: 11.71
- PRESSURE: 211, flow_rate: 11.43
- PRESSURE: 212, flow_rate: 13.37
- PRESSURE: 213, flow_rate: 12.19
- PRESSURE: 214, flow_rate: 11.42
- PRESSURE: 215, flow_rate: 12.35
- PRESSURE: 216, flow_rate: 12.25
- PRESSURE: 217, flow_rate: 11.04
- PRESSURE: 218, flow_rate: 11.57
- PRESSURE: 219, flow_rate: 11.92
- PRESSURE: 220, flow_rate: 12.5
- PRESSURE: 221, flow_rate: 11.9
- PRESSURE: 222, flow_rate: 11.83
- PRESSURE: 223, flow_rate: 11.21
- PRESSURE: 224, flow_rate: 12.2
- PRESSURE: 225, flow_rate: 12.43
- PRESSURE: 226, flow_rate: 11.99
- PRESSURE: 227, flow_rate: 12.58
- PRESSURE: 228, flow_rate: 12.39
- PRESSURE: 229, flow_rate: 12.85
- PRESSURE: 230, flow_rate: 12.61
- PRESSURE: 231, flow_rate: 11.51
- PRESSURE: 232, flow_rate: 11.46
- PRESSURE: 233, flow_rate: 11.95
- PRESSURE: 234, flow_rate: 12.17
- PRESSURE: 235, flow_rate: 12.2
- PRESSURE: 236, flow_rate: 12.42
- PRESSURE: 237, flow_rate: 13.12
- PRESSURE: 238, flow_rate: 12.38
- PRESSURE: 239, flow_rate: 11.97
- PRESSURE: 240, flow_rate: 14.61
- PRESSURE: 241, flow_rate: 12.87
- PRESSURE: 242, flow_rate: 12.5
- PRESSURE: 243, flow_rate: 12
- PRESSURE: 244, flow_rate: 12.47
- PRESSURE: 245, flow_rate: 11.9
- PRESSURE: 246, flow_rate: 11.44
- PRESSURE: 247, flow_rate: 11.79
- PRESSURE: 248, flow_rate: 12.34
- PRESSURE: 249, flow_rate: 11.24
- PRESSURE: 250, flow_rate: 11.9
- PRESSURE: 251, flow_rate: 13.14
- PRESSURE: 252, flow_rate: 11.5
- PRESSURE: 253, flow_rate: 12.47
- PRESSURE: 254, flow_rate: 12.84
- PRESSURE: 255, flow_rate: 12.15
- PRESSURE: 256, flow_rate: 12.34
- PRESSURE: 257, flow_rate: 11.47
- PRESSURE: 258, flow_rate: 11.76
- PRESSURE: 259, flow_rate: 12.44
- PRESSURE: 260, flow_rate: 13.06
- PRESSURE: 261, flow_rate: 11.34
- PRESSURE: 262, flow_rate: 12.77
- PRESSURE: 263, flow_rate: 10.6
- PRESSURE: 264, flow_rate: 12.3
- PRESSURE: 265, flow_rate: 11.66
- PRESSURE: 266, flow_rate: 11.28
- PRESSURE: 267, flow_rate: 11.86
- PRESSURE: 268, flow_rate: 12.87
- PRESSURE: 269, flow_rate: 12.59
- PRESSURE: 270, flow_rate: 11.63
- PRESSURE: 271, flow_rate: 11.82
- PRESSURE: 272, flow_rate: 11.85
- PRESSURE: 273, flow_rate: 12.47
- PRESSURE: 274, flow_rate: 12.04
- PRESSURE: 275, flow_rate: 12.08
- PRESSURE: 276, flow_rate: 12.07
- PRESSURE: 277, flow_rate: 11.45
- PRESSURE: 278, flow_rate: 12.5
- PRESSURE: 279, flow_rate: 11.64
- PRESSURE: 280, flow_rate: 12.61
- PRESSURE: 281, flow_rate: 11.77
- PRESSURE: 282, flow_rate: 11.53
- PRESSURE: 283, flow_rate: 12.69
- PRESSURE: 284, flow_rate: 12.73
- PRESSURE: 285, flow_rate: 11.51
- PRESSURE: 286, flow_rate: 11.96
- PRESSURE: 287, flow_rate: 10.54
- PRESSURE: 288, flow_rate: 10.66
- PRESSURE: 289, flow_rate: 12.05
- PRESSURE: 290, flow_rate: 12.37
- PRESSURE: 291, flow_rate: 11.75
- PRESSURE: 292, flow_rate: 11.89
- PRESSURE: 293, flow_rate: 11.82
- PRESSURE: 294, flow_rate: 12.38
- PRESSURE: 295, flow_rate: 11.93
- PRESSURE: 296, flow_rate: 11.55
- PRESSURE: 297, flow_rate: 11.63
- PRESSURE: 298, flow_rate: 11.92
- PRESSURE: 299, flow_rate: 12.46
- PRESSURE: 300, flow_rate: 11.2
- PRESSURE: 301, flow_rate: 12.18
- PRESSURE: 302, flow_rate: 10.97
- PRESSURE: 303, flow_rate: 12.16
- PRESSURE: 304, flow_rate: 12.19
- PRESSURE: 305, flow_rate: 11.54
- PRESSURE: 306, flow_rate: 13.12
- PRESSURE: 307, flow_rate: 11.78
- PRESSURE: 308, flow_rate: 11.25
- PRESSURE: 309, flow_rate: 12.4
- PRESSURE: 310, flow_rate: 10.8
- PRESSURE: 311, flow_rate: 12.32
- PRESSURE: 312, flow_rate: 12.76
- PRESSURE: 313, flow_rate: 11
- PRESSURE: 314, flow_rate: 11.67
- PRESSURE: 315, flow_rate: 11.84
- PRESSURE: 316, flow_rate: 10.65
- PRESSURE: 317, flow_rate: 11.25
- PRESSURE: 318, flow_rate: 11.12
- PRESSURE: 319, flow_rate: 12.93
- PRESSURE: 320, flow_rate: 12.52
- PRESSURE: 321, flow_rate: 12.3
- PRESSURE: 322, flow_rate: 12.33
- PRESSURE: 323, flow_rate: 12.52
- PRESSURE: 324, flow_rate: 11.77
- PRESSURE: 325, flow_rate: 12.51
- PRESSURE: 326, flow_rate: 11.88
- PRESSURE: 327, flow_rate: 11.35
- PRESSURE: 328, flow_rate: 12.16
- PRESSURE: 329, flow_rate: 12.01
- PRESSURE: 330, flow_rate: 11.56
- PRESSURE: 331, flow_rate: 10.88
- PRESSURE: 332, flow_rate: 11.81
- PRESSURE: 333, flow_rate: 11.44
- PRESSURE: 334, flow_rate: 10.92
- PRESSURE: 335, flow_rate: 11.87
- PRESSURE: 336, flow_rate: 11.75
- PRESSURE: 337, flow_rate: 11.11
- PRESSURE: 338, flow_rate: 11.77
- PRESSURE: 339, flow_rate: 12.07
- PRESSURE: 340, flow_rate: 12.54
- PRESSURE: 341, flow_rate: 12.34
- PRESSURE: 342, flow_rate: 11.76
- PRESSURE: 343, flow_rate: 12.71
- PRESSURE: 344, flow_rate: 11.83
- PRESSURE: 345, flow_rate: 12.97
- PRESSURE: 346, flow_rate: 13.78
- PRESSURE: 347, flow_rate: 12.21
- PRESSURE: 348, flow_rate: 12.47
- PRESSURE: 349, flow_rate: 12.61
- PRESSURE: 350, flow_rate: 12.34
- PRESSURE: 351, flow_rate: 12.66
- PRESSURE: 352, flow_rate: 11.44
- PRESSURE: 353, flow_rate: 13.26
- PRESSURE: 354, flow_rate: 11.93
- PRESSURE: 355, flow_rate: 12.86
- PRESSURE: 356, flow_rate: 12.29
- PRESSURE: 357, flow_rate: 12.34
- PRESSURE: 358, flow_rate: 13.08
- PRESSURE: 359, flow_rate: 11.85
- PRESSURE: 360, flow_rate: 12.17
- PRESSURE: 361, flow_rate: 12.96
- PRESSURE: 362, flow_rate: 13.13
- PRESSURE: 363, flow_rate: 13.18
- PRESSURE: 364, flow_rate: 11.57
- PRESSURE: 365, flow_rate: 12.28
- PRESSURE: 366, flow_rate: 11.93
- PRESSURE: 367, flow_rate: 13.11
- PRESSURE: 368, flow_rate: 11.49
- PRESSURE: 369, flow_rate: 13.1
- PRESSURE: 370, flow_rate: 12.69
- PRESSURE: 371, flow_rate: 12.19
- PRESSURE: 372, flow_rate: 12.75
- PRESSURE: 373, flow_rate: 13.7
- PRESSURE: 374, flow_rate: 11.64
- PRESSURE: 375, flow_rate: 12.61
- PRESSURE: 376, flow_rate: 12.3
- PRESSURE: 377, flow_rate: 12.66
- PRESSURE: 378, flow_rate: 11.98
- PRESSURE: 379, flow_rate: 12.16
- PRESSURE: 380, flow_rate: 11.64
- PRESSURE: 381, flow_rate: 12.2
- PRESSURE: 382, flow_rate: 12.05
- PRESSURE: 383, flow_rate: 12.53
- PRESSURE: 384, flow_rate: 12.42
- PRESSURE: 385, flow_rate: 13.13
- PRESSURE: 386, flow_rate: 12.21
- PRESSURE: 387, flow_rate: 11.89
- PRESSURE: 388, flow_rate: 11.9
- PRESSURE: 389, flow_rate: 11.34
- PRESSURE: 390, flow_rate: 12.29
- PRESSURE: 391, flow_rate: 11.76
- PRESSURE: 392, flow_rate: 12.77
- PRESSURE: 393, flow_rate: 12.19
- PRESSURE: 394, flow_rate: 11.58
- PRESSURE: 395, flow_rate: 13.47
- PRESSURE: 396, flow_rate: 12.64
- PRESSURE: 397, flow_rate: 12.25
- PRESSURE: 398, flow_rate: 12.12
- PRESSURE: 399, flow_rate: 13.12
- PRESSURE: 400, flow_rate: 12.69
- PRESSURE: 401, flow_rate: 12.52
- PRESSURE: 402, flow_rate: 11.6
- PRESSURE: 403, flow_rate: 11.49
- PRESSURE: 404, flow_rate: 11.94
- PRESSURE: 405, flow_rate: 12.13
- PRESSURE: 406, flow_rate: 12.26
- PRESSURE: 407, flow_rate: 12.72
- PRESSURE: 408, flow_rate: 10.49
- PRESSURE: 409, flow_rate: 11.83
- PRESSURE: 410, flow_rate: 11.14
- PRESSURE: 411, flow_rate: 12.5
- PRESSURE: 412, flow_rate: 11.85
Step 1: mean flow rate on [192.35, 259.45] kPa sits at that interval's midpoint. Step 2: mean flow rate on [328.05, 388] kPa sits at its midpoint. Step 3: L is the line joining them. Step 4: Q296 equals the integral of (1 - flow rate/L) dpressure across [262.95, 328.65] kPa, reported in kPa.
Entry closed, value 1.4 kPa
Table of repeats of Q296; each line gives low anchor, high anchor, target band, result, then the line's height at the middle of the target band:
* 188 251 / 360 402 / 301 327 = 0.72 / 12.2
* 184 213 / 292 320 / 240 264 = -0.76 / 11.8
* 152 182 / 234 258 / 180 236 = 0.87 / 12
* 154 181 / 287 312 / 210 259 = -1.60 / 11.8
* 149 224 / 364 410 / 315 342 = 0.63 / 12.1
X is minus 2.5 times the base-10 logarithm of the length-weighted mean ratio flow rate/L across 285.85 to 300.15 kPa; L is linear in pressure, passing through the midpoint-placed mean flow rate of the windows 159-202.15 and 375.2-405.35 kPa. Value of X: 0.02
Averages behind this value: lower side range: 11.7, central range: 11.7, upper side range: 12.2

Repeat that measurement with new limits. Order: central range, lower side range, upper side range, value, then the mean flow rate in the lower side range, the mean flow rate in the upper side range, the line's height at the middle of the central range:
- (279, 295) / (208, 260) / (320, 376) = 0.03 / 12.1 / 12.3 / 12.2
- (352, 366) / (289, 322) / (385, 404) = -0.03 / 11.9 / 12.2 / 12.1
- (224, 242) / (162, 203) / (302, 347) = -0.06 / 11.7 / 11.9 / 11.8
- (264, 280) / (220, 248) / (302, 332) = 0.01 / 12.3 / 11.9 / 12.1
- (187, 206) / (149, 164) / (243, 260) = 0.01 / 11.9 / 12.1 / 12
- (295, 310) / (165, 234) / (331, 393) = 0.02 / 11.8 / 12.3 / 12.1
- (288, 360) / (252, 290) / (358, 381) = 0.02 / 12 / 12.4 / 12.2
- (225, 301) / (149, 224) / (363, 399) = -0.01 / 11.8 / 12.3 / 12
